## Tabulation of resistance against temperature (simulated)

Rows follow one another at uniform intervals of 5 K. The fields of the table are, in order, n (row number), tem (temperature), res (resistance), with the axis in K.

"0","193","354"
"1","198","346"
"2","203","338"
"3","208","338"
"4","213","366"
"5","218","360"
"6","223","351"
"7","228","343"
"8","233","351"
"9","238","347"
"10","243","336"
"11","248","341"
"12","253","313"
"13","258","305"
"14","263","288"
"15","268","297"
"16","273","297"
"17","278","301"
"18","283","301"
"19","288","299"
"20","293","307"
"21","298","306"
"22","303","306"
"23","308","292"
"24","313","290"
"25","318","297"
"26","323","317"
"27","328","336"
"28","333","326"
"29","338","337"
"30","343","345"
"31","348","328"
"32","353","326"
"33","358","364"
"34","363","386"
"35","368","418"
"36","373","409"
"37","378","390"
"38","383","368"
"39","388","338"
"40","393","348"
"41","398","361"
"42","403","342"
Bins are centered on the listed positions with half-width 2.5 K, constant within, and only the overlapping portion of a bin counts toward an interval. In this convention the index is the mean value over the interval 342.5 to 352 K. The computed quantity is 333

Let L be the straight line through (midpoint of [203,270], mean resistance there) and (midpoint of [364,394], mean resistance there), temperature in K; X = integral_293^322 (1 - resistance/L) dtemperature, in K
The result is 4.6 K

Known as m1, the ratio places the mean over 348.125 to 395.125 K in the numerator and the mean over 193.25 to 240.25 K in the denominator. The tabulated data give 1.06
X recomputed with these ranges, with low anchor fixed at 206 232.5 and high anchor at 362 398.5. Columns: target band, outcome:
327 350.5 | 2.33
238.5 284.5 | 6.15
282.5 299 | 2.73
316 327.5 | 1.75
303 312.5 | 1.84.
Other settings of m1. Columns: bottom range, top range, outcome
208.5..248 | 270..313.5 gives 0.86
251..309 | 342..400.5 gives 1.21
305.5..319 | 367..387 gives 1.33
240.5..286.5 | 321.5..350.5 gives 1.08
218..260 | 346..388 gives 1.10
